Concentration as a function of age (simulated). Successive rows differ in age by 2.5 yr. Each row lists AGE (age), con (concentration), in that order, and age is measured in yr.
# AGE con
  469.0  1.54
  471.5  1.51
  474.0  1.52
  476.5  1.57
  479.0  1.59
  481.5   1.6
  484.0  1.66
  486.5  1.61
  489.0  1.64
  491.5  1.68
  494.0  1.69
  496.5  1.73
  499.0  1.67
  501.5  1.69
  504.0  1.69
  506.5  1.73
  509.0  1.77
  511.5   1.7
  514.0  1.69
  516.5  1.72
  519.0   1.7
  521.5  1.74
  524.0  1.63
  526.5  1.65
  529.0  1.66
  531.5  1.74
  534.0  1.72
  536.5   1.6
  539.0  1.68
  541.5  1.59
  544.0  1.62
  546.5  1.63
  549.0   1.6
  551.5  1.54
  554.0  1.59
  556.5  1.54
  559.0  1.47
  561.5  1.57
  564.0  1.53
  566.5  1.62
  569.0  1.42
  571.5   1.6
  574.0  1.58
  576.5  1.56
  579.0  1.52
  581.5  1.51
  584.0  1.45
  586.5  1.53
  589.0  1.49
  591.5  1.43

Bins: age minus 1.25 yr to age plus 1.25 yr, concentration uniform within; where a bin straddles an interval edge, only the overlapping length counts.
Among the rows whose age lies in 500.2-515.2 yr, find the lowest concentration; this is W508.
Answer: 1.69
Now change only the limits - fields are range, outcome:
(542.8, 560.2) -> 1.47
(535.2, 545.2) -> 1.59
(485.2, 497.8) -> 1.61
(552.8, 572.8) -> 1.42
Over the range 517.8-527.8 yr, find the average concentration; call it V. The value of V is 1.68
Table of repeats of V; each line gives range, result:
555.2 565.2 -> 1.53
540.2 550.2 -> 1.61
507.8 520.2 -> 1.72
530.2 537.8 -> 1.69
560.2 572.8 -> 1.55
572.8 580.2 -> 1.55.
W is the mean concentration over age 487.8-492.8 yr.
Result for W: 1.66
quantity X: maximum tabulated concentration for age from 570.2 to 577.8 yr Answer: 1.6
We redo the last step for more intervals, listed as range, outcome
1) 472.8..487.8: 1.66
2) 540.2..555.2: 1.63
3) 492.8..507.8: 1.73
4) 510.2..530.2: 1.74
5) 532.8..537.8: 1.72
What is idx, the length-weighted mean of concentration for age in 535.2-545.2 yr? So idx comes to 1.62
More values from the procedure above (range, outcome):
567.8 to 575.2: 1.53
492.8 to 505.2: 1.69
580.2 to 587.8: 1.5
